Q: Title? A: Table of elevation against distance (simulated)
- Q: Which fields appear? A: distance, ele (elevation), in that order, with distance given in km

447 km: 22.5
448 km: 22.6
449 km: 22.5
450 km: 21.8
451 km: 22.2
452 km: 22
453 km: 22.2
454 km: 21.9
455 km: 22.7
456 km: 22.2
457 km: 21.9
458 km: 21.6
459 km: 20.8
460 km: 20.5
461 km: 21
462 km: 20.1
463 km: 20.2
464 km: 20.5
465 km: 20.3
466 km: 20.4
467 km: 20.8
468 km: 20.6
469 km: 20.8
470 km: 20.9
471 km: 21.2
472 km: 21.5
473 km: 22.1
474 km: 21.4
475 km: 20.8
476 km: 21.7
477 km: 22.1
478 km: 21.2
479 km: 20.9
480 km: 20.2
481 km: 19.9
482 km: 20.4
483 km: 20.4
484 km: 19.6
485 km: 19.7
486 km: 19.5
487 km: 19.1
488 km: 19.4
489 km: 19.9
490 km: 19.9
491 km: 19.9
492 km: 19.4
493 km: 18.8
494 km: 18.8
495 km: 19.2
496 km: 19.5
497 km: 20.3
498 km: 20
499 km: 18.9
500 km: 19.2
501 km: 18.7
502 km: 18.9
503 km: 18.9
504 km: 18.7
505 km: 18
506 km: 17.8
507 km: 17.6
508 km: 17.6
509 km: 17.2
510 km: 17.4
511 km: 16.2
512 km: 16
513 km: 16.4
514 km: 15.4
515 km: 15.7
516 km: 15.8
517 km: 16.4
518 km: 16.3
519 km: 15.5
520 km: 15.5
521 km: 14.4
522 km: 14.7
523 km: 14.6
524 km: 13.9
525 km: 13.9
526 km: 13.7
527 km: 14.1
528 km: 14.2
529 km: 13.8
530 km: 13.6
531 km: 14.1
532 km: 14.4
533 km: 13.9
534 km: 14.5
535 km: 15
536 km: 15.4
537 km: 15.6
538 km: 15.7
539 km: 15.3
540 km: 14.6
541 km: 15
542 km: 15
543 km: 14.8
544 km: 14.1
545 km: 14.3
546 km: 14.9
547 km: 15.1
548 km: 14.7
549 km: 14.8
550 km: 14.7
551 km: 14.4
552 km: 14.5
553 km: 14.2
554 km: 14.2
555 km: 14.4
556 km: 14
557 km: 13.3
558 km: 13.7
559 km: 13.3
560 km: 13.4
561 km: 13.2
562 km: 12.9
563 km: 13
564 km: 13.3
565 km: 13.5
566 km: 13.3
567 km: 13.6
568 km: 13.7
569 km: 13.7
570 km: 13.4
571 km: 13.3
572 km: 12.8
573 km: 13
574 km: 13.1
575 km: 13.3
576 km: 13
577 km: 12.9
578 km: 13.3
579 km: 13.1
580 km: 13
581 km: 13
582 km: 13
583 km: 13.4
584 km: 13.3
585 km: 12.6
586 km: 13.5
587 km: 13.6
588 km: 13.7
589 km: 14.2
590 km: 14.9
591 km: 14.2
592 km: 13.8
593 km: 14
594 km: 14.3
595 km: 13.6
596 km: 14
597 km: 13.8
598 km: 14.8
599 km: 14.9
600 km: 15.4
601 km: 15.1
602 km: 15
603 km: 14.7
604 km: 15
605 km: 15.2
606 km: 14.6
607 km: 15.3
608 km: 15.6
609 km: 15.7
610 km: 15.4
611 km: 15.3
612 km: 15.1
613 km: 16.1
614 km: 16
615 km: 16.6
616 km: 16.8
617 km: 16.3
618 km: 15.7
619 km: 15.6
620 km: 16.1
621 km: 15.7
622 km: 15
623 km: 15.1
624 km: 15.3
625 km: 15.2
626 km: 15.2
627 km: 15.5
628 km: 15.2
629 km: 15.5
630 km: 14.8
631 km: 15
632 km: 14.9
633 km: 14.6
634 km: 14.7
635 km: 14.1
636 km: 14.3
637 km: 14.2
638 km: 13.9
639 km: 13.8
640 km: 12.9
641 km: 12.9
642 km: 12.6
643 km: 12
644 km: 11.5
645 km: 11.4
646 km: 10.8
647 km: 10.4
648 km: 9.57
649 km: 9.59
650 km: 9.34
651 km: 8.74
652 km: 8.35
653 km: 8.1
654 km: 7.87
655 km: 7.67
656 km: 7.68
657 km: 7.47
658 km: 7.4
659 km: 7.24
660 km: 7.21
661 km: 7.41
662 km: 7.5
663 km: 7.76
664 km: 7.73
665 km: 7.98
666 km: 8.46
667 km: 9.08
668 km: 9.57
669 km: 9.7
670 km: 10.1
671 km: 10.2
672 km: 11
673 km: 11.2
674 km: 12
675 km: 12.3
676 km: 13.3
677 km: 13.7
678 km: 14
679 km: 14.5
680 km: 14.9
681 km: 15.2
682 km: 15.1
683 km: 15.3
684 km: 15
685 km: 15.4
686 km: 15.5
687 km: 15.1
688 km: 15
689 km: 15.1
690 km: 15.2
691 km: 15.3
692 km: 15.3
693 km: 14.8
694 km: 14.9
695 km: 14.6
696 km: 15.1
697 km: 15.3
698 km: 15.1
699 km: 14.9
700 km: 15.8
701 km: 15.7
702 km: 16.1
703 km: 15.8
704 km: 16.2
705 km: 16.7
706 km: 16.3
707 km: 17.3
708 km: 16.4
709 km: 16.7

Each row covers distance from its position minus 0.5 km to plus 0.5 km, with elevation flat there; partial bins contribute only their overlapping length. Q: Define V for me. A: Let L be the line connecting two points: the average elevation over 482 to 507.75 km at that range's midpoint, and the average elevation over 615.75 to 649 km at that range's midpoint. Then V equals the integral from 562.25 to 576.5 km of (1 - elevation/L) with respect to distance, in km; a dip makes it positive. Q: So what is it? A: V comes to 2.7 km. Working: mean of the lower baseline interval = 19.2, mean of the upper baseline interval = 14.1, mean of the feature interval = 13.3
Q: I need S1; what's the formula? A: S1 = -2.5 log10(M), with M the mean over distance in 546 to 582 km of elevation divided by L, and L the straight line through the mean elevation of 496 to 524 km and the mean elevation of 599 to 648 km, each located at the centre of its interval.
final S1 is 0.17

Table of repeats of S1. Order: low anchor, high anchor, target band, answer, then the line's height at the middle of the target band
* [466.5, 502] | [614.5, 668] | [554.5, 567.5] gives 0.199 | 16.2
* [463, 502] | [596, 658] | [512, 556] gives 0.203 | 17.8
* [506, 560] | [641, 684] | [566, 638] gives -0.164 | 12.5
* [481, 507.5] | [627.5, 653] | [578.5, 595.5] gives 0.104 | 15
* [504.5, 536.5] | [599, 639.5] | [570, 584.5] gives 0.167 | 15.3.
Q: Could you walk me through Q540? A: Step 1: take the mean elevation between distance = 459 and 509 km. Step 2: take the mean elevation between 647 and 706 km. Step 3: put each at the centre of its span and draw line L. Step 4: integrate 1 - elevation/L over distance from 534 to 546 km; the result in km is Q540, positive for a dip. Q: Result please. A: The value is 1.8 km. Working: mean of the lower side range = 19.9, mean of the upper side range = 12.1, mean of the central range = 15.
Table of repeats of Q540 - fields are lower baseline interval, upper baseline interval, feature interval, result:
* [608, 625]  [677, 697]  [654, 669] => 7.2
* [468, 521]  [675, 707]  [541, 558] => 3.3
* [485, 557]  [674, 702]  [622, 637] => 0.4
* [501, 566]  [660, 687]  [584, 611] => -2.0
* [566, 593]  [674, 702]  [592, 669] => 6.7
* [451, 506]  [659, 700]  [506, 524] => 2.8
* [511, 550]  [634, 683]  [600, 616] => -3.9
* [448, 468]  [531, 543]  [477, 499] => -1.1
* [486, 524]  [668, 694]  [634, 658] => 6.1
